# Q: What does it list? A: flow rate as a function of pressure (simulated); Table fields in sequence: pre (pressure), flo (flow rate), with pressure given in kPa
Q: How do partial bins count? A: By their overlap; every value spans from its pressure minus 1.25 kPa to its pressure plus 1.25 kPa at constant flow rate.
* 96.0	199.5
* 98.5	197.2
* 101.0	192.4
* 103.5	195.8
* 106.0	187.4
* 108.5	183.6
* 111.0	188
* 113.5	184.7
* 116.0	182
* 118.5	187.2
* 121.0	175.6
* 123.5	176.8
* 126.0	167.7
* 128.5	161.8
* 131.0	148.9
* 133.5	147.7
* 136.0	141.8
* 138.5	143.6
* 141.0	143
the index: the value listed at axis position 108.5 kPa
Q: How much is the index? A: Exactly 183.6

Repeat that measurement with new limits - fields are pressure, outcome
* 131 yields 148.9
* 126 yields 167.7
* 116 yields 182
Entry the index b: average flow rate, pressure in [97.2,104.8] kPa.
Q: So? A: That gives 195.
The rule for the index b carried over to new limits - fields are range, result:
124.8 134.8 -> 156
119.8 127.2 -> 173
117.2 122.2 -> 181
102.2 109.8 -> 189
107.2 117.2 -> 185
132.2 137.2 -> 145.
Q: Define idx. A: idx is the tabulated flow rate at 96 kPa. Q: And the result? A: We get 199.5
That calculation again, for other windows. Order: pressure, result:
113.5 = 184.7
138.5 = 143.6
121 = 175.6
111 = 188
